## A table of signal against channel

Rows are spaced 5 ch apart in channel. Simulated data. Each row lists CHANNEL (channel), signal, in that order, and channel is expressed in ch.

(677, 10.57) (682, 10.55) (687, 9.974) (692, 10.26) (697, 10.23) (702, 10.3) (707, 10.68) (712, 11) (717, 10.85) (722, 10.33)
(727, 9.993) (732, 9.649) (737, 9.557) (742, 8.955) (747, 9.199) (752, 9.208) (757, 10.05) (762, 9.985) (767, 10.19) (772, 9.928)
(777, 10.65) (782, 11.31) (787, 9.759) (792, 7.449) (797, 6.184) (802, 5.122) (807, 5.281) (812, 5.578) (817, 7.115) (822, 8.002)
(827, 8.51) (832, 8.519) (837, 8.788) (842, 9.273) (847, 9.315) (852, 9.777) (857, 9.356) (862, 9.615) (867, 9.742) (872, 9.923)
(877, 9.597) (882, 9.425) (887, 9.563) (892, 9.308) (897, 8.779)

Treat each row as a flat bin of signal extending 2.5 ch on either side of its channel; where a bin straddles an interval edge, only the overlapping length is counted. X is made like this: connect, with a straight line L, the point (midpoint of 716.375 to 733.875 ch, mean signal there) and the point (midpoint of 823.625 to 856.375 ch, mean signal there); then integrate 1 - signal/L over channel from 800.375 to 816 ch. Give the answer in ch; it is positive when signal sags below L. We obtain 6.4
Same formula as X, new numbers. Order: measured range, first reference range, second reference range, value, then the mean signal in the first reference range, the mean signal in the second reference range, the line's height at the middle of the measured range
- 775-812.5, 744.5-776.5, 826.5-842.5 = 6.5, 9.82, 8.74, 9.33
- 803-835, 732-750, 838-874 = 8.0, 9.29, 9.53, 9.46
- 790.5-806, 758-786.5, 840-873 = 6.2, 10.3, 9.56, 10.1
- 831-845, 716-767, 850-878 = 1.1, 9.77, 9.67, 9.69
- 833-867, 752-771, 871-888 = 1.2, 9.95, 9.61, 9.69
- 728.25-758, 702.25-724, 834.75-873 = 2.8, 10.7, 9.46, 10.4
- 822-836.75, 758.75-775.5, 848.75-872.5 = 2.0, 10.1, 9.65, 9.79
